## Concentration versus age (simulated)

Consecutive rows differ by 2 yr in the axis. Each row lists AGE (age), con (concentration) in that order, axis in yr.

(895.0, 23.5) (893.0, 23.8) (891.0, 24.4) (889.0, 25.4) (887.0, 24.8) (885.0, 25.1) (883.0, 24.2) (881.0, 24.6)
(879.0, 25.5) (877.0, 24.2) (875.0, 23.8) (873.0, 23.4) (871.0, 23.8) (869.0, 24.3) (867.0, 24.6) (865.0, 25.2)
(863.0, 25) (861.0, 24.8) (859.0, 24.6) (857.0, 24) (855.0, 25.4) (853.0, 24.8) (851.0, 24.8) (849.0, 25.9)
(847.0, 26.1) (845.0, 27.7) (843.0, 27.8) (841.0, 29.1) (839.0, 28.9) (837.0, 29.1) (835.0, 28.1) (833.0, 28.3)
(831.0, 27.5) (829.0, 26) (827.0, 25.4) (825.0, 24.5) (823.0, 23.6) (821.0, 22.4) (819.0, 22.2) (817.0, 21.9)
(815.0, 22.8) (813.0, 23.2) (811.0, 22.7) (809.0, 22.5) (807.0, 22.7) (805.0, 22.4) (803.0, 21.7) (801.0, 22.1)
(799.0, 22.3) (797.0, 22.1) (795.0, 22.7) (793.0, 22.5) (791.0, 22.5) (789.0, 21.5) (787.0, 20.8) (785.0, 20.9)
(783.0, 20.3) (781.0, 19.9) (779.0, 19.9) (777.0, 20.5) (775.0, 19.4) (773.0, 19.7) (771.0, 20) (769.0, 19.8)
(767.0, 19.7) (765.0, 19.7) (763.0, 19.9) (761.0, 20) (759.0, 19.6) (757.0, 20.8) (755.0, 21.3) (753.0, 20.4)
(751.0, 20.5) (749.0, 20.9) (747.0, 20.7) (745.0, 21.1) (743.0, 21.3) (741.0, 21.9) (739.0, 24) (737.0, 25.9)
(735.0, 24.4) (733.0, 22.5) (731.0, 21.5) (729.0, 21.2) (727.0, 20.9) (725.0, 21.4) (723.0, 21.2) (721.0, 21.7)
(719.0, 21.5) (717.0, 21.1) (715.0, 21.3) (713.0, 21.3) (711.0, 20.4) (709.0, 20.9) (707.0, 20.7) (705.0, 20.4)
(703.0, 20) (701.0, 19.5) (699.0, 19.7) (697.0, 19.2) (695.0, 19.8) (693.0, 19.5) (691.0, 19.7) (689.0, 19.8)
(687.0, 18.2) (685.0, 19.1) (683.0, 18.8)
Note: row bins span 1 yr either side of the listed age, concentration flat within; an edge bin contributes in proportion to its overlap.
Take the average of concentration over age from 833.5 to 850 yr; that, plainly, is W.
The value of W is 27.9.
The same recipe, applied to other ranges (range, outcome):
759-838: 22.4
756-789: 20.1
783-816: 22.2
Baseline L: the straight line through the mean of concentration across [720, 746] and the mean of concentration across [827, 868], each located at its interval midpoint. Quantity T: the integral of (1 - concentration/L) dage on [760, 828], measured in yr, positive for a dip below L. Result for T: 8.0 yr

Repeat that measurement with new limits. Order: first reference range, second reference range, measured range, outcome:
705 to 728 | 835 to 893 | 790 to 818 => 1.4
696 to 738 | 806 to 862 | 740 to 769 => 2.6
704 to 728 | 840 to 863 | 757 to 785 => 3.7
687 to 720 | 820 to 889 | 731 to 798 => 3.6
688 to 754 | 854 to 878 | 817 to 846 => -3.3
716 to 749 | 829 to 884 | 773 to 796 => 2.6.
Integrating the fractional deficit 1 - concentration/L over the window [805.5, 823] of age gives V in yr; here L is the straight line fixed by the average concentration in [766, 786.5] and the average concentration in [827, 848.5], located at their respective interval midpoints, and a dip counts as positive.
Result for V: 1.5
